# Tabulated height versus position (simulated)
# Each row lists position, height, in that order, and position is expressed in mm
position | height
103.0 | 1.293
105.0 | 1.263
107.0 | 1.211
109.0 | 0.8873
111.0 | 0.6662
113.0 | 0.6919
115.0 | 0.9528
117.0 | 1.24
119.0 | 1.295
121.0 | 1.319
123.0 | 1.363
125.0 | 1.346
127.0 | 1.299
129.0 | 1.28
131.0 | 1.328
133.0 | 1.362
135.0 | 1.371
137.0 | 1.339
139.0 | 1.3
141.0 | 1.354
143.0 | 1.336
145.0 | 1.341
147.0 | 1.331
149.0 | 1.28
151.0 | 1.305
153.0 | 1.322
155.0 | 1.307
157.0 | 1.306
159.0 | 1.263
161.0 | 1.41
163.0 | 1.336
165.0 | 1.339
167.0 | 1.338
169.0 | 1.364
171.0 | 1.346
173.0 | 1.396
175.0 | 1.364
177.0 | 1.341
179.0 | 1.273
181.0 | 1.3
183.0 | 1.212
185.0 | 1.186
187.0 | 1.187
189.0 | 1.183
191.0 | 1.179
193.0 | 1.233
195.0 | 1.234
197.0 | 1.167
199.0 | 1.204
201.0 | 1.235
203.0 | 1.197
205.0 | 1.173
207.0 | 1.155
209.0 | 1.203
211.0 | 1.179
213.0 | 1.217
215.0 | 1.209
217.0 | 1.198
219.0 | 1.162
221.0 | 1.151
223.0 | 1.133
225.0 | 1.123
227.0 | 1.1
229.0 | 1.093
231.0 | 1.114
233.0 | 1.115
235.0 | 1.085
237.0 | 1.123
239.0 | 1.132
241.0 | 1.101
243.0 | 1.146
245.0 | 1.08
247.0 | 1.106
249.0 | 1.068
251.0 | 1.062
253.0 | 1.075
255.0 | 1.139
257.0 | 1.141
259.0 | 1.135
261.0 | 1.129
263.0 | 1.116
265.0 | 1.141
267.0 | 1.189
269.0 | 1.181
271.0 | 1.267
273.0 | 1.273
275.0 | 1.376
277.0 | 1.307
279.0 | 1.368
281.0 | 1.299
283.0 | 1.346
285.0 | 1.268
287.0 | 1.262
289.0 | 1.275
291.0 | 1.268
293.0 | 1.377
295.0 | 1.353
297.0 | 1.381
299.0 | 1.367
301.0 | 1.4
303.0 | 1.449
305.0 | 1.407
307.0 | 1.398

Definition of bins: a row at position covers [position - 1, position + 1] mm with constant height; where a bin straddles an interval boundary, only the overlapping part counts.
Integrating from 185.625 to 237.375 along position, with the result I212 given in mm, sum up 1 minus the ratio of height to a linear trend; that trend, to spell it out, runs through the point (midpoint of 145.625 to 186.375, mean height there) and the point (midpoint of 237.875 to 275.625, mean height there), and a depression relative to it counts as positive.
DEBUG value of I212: 2.7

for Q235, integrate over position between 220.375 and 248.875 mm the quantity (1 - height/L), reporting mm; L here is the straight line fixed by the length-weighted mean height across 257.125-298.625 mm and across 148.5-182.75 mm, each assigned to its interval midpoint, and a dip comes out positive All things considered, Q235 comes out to 3.9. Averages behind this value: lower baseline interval 1.33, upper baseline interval 1.26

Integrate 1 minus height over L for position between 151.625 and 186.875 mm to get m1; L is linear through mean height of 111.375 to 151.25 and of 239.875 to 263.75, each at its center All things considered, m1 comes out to -2.9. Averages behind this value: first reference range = 1.26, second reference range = 1.11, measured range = 1.31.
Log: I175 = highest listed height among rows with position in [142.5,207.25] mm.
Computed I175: 1.41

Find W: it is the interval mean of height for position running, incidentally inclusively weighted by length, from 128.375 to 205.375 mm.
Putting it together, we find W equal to 1.29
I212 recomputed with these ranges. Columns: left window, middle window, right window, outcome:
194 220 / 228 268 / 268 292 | 4.3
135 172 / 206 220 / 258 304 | 1.3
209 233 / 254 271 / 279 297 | 1.3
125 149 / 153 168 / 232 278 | -0.4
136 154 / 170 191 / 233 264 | -0.4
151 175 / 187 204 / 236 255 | 0.6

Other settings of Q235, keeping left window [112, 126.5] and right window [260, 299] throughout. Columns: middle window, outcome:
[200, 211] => 0.3 mm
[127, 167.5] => -4.5 mm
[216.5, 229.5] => 1.1 mm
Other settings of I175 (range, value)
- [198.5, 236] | 1.235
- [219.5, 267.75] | 1.189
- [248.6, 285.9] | 1.376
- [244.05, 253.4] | 1.106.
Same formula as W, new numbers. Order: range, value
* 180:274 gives 1.16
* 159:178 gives 1.35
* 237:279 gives 1.16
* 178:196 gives 1.22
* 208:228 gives 1.17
